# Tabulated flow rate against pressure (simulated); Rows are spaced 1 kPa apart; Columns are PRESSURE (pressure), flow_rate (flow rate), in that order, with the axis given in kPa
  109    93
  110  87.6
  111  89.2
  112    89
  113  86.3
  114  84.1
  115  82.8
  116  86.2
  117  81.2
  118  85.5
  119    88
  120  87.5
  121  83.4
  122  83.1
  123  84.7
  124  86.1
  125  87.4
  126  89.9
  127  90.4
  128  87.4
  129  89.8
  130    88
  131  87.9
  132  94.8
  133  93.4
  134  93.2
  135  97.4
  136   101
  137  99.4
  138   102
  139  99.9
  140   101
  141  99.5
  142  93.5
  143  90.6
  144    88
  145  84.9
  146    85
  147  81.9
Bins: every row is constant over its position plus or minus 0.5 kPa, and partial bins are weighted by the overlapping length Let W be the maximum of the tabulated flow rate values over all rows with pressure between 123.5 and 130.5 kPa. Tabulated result 90.4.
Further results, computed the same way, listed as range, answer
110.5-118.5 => 89.2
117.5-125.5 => 88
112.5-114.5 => 86.3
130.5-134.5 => 94.8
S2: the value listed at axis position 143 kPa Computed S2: 90.6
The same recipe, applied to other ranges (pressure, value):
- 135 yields 97.4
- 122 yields 83.1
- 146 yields 85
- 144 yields 88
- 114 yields 84.1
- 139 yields 99.9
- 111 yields 89.2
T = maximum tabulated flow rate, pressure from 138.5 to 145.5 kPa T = 101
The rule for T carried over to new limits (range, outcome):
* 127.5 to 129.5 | 89.8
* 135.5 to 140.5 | 102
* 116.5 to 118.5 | 85.5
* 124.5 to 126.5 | 89.9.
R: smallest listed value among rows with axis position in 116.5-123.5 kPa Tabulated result 81.2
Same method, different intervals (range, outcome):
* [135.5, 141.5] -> 99.4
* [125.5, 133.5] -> 87.4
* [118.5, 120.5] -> 87.5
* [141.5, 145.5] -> 84.9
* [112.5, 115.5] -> 82.8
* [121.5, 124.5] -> 83.1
